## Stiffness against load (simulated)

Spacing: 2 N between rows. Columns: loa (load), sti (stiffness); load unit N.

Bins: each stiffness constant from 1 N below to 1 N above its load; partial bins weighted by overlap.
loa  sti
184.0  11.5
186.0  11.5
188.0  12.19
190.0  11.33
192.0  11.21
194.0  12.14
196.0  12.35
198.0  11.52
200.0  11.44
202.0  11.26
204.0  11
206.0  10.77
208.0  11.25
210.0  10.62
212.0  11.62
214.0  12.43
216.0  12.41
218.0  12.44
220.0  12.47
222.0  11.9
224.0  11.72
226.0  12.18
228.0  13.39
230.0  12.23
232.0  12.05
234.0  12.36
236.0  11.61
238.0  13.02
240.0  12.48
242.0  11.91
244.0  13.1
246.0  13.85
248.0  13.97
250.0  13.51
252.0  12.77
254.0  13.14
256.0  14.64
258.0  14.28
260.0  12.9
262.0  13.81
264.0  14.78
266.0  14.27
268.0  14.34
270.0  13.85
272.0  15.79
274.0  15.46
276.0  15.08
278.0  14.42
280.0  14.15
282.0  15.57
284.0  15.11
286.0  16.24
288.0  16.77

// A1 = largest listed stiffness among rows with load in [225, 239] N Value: 13.39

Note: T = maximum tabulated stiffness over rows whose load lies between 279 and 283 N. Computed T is 15.57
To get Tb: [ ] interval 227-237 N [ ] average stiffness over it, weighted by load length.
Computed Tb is 12.3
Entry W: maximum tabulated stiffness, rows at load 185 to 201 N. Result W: 12.35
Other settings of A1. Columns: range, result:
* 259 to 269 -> 14.78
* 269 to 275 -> 15.79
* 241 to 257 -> 14.64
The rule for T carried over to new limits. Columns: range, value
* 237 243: 13.02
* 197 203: 11.52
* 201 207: 11.26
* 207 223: 12.47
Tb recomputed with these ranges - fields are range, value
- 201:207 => 11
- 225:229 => 12.8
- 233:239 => 12.3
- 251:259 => 13.7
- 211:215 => 12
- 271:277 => 15.4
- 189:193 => 11.3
